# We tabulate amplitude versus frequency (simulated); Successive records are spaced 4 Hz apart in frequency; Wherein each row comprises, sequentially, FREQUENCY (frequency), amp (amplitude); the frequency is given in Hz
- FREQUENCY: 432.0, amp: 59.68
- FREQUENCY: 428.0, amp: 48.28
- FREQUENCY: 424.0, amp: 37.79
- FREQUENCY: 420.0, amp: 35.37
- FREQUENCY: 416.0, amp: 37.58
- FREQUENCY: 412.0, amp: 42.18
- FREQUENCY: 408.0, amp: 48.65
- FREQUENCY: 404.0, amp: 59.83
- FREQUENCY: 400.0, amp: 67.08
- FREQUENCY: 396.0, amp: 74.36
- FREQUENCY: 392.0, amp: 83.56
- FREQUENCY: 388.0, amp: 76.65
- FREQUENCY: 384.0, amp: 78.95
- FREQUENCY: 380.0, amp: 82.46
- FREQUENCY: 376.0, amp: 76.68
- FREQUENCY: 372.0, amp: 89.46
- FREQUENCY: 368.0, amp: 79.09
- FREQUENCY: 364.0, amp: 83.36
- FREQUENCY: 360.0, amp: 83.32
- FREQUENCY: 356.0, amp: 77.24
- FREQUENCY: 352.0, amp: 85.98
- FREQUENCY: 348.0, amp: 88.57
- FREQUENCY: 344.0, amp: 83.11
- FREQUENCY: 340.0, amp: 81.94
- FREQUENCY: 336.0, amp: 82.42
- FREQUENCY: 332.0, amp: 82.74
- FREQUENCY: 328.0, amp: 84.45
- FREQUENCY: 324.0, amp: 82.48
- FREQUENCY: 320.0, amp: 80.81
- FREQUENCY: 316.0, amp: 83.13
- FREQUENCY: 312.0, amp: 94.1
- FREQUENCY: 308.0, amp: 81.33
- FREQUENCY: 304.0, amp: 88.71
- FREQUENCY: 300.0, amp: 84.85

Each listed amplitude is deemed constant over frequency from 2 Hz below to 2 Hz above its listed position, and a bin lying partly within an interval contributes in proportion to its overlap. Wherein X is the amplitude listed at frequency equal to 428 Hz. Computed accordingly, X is 48.28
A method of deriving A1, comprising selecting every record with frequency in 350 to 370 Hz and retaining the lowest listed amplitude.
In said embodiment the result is 77.24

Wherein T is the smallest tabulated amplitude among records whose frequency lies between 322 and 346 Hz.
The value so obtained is 81.94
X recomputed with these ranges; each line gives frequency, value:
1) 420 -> 35.37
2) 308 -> 81.33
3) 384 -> 78.95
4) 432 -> 59.68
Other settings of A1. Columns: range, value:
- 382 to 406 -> 59.83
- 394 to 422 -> 35.37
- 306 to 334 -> 80.81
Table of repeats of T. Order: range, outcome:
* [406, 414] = 42.18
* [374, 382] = 76.68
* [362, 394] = 76.65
